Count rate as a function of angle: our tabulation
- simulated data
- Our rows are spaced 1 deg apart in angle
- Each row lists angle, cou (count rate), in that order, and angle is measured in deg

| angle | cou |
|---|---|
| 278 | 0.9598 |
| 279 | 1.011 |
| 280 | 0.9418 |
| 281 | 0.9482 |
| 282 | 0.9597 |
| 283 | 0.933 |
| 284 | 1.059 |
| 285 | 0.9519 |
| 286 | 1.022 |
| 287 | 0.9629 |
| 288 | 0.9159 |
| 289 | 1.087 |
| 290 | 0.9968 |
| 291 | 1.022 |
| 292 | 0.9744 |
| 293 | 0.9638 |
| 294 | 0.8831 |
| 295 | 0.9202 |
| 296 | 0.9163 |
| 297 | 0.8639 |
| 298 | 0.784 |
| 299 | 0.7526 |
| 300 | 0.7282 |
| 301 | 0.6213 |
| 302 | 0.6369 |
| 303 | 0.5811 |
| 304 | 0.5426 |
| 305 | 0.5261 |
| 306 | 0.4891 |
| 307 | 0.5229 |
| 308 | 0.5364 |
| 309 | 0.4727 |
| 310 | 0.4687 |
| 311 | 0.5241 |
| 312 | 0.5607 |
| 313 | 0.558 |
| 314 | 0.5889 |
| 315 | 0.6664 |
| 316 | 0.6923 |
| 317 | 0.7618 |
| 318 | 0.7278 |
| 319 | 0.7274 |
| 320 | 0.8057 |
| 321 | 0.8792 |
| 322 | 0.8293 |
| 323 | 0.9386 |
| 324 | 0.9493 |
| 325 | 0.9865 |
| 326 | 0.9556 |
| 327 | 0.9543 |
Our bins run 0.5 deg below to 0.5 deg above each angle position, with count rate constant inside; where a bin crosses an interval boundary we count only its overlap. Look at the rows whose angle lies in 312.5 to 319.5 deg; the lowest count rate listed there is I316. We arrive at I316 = 0.558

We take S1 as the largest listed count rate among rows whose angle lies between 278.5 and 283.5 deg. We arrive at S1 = 1.011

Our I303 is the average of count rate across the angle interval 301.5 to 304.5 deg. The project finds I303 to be 0.587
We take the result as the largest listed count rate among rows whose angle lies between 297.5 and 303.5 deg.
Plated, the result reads 0.784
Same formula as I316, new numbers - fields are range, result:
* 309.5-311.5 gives 0.4687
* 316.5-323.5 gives 0.7274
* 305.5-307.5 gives 0.4891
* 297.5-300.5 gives 0.7282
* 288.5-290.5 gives 0.9968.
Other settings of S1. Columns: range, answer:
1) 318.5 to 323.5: 0.9386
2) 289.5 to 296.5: 1.022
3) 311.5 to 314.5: 0.5889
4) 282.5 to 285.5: 1.059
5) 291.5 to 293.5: 0.9744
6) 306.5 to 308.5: 0.5364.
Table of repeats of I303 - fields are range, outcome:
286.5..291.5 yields 0.997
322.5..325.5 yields 0.958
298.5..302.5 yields 0.685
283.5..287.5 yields 0.999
